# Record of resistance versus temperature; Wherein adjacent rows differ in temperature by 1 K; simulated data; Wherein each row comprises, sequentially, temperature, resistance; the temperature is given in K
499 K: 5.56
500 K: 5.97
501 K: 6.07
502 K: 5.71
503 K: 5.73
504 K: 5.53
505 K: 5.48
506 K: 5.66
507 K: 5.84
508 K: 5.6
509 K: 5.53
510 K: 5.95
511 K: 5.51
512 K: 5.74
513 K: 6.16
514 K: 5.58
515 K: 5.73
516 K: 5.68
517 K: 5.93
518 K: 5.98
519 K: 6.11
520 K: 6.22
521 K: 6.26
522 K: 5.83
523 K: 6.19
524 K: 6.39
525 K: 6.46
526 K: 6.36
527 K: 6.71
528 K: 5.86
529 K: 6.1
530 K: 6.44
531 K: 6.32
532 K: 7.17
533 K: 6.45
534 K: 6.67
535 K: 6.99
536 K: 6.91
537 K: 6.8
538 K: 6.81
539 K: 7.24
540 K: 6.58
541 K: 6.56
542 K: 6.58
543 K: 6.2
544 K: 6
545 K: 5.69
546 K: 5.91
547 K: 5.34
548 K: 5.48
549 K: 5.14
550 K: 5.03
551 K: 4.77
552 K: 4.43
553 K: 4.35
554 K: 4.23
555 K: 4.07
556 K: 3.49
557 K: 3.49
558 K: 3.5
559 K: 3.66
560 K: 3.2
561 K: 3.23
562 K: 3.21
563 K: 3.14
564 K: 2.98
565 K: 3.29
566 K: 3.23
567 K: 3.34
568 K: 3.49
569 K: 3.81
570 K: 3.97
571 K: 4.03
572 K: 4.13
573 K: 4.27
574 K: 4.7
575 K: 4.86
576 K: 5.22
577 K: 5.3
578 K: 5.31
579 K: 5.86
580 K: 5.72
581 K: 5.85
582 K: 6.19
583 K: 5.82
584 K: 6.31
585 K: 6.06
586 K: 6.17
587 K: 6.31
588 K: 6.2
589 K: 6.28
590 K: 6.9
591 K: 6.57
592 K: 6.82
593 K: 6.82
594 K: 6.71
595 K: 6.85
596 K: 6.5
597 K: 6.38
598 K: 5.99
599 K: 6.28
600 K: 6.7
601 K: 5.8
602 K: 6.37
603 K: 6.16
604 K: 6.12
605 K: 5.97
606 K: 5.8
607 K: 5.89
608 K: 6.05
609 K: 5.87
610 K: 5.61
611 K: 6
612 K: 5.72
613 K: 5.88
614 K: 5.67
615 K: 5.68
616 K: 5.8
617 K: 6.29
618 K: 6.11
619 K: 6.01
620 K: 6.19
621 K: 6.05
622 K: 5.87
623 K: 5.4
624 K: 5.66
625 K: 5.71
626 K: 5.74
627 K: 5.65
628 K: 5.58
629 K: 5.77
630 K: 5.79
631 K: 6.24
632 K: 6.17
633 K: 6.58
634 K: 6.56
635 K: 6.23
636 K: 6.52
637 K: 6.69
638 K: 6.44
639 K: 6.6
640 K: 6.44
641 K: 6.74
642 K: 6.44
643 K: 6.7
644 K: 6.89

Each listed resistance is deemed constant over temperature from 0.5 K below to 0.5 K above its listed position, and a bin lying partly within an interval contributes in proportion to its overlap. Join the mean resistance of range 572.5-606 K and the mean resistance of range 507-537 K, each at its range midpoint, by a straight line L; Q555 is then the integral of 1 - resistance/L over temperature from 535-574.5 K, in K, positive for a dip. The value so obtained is 9.1 K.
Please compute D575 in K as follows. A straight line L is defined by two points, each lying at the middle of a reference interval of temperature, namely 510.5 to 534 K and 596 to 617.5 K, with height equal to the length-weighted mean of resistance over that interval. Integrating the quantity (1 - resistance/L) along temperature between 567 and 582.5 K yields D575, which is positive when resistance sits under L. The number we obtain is 3.2 K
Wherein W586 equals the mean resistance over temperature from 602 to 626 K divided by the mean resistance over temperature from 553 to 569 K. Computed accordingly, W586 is 1.70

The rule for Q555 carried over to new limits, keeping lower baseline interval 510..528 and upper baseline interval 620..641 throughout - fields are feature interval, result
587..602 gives -1.0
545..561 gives 4.4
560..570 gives 4.5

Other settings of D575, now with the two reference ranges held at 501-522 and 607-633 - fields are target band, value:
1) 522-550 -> -2.4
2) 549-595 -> 8.0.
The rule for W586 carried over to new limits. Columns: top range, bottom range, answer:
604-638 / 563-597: 1.12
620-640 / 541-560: 1.25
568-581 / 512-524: 0.80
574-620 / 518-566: 1.11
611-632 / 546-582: 1.36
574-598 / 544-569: 1.49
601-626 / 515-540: 0.92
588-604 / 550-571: 1.75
